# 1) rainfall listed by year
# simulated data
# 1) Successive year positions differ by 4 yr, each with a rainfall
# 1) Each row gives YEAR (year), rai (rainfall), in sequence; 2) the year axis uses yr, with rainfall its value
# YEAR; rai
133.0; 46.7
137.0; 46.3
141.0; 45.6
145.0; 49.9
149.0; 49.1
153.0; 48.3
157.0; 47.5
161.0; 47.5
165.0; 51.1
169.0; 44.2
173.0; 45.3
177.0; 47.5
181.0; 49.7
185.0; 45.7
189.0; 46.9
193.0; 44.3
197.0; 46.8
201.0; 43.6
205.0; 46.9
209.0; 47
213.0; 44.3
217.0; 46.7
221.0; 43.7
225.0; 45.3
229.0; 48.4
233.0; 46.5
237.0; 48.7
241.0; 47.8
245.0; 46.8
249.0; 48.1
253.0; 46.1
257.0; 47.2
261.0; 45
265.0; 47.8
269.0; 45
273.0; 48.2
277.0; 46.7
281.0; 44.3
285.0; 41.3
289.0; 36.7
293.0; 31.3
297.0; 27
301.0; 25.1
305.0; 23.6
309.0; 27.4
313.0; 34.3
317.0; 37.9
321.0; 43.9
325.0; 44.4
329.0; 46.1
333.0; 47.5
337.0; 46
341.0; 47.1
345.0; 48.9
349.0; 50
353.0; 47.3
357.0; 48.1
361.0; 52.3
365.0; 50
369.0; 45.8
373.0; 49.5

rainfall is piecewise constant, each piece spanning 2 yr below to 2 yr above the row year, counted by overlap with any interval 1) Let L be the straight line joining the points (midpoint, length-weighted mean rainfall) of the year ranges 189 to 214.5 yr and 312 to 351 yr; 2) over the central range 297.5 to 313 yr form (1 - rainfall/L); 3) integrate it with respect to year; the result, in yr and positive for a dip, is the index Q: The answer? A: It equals 6.3 yr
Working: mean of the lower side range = 45.6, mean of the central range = 26.7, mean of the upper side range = 44.9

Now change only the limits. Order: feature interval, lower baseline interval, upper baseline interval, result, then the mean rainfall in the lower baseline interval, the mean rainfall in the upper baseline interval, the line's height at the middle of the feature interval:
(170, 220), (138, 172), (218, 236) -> 0.80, 47.8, 46.2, 46.9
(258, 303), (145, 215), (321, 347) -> 6.37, 46.9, 46.5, 46.6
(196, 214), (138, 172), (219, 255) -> 0.56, 47.8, 46.8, 47.2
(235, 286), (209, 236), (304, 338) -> -3.62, 46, 39.3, 43.4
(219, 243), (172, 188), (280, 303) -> -3.34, 47.1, 33.8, 41.1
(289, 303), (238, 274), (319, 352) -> 5.31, 46.9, 46.8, 46.8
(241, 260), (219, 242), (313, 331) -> -0.56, 46.7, 42.1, 45.7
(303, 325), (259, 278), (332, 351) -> 6.03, 46.5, 47.9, 47.4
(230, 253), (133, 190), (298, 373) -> -1.17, 47.5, 42.5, 45.2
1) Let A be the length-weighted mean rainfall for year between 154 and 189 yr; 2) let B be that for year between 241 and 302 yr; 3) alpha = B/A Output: 0.9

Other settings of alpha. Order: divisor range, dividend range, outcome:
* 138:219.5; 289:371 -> 0.88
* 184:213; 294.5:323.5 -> 0.69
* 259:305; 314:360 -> 1.17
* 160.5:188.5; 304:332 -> 0.80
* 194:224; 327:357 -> 1.05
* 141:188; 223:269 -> 0.99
